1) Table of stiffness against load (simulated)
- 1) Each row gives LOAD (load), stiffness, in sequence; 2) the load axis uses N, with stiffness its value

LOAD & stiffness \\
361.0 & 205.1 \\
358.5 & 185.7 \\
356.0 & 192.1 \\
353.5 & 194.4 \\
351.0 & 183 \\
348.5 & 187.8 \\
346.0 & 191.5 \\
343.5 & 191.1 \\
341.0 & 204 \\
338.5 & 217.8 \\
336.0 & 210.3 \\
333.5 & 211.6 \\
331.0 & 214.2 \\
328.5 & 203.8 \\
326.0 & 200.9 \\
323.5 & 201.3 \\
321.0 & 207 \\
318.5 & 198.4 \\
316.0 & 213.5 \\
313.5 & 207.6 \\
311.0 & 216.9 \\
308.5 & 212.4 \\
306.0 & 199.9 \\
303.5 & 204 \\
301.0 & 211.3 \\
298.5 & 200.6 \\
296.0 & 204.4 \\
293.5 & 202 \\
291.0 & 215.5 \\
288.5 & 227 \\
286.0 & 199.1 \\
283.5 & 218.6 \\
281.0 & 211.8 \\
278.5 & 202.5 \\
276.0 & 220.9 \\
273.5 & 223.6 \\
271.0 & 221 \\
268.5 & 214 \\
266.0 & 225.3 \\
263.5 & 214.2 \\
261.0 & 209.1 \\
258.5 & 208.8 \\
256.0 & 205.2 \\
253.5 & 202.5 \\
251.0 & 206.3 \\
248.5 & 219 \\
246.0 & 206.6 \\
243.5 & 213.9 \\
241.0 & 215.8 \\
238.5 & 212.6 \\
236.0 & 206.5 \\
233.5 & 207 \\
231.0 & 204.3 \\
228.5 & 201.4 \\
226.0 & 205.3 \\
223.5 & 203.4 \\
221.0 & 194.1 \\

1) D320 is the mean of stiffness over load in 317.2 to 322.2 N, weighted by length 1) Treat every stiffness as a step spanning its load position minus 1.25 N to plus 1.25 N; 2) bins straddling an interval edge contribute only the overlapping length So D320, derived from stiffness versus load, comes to 203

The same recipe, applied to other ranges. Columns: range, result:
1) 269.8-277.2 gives 222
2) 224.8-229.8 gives 203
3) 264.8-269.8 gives 220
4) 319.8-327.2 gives 203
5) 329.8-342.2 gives 212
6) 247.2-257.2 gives 208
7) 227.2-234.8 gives 204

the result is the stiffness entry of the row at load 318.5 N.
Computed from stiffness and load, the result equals 198.4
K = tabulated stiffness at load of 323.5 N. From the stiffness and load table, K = 201.3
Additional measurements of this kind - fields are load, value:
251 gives 206.3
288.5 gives 227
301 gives 211.3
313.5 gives 207.6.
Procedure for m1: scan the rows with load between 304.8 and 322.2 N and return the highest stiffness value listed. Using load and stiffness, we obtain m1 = 216.9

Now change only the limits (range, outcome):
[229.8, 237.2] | 207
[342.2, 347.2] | 191.5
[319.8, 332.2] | 214.2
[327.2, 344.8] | 217.8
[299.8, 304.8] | 211.3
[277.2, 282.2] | 211.8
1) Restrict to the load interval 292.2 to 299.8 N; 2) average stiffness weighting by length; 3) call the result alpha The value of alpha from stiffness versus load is 202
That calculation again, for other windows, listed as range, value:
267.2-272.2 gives 218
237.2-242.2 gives 214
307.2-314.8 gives 212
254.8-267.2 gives 212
